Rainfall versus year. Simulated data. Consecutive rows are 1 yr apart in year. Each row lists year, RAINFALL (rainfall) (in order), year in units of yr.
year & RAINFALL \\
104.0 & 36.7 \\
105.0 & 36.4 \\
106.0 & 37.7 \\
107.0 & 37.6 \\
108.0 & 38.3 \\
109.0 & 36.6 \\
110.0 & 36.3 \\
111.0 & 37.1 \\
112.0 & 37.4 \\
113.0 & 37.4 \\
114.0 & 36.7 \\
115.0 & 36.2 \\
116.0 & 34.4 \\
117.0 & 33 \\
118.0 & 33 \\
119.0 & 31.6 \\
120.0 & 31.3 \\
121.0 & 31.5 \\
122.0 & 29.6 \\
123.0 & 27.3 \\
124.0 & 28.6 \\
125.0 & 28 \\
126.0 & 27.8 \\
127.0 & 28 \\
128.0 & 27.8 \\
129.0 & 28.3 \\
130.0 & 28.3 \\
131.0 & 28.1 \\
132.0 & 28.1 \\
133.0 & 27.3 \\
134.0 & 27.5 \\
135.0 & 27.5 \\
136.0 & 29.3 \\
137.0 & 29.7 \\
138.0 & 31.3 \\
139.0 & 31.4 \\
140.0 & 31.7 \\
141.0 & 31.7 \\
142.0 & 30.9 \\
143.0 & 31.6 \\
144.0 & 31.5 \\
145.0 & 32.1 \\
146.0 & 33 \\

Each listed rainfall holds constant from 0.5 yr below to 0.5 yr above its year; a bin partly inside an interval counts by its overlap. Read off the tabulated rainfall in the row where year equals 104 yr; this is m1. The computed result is 36.7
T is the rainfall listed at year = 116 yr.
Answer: 34.4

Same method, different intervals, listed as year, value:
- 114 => 36.7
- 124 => 28.6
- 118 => 33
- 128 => 27.8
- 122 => 29.6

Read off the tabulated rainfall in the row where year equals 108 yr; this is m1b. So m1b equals 38.3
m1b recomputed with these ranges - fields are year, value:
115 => 36.2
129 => 28.3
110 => 36.3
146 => 33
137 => 29.7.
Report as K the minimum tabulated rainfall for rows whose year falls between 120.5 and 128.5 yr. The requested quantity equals 27.3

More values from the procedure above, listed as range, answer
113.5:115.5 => 36.2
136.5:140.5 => 29.7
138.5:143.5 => 30.9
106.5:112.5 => 36.3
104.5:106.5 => 36.4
